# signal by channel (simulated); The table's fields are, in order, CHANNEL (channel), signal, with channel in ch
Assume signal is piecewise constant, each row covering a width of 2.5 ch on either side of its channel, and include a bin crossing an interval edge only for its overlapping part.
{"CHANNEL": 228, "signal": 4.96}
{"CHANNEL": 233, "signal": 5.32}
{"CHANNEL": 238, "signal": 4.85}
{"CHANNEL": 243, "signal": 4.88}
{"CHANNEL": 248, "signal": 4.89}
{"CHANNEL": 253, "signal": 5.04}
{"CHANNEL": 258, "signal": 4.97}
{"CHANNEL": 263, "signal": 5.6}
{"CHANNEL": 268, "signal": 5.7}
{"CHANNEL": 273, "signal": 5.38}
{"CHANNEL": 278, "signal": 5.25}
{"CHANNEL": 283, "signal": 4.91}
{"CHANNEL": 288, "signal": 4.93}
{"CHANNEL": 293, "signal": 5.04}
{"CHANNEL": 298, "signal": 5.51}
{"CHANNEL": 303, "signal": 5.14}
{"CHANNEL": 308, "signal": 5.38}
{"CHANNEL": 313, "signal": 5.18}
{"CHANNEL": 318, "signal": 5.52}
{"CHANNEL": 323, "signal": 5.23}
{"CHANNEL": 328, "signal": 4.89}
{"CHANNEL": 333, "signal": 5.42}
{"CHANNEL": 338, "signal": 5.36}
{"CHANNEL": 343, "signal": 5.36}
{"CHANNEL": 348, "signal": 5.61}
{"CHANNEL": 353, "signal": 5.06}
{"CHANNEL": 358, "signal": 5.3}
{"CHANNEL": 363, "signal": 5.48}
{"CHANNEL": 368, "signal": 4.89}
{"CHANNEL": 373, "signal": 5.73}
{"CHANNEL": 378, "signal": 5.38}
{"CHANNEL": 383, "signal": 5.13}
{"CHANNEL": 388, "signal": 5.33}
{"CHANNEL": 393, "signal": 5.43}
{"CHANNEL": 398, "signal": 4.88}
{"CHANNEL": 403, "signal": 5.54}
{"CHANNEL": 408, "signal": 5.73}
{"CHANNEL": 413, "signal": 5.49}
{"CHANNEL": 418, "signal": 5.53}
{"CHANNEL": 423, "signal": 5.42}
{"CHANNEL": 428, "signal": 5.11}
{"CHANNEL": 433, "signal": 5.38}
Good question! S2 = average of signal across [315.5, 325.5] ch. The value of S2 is 5.38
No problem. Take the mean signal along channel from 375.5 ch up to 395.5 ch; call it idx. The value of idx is 5.32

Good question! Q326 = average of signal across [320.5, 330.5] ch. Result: 5.06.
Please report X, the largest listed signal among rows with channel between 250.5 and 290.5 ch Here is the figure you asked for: 5.7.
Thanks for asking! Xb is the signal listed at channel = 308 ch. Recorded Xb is 5.38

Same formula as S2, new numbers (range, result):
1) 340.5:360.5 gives 5.33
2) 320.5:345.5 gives 5.25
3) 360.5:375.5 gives 5.37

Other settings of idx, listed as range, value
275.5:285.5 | 5.08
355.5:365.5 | 5.39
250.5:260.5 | 5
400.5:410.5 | 5.63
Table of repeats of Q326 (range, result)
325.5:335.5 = 5.15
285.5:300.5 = 5.16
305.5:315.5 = 5.28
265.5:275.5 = 5.54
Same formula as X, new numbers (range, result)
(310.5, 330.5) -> 5.52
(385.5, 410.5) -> 5.73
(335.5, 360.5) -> 5.61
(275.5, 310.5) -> 5.51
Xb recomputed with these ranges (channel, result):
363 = 5.48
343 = 5.36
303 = 5.14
